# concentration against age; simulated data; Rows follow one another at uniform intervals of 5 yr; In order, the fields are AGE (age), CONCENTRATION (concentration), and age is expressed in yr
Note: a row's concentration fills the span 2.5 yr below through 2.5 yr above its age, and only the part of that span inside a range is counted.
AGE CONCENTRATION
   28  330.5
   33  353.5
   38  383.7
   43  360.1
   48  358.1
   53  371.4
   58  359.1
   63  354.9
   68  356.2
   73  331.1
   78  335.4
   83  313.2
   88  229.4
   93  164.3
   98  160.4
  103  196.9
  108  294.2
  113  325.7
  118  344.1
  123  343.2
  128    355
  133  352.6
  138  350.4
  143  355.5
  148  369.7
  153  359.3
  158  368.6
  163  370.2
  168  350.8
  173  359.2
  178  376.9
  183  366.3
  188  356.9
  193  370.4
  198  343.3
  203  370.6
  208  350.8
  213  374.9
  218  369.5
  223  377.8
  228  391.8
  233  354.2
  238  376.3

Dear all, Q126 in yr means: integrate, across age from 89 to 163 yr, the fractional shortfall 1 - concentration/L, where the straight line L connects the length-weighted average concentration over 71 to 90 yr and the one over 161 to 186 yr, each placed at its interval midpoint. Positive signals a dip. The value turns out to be 5.5 yr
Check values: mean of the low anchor 303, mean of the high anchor 364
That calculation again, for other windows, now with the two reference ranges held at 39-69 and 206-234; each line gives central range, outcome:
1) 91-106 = 7.7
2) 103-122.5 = 3.1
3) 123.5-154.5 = 0.9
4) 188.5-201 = 0.4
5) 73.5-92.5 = 4.2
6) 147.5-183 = 0.3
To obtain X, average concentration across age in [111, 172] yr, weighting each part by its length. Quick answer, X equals 354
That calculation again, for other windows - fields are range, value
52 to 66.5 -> 360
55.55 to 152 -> 311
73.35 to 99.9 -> 250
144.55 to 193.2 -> 364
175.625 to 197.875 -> 365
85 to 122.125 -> 250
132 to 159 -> 359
